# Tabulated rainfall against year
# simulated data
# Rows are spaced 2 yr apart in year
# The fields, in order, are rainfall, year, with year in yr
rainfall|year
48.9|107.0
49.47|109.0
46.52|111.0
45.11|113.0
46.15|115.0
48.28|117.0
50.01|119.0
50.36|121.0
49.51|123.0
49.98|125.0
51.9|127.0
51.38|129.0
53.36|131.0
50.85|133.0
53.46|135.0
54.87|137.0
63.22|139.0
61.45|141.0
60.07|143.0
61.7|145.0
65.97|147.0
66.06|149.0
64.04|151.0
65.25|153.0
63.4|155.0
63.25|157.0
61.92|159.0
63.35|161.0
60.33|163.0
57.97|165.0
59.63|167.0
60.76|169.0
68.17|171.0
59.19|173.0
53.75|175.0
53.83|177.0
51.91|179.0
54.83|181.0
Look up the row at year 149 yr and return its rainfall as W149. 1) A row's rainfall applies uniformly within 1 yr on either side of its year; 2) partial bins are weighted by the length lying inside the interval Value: 66.06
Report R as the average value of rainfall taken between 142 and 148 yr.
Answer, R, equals 62.6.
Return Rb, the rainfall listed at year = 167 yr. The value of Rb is 59.63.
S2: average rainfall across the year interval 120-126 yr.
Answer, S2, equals 49.9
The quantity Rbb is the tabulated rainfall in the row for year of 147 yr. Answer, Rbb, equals 65.97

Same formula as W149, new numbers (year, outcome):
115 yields 46.15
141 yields 61.45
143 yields 60.07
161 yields 63.35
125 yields 49.98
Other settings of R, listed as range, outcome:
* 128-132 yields 52.4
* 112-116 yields 45.6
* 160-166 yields 60.6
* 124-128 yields 50.9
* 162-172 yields 61.4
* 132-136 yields 52.2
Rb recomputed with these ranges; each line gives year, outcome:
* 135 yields 53.46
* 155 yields 63.4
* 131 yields 53.36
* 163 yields 60.33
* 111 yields 46.52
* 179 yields 51.91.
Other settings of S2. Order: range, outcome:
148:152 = 65.1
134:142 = 58.2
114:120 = 48.1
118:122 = 50.2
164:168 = 58.8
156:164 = 62.2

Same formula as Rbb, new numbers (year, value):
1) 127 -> 51.9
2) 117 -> 48.28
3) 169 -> 60.76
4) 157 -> 63.25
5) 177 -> 53.83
